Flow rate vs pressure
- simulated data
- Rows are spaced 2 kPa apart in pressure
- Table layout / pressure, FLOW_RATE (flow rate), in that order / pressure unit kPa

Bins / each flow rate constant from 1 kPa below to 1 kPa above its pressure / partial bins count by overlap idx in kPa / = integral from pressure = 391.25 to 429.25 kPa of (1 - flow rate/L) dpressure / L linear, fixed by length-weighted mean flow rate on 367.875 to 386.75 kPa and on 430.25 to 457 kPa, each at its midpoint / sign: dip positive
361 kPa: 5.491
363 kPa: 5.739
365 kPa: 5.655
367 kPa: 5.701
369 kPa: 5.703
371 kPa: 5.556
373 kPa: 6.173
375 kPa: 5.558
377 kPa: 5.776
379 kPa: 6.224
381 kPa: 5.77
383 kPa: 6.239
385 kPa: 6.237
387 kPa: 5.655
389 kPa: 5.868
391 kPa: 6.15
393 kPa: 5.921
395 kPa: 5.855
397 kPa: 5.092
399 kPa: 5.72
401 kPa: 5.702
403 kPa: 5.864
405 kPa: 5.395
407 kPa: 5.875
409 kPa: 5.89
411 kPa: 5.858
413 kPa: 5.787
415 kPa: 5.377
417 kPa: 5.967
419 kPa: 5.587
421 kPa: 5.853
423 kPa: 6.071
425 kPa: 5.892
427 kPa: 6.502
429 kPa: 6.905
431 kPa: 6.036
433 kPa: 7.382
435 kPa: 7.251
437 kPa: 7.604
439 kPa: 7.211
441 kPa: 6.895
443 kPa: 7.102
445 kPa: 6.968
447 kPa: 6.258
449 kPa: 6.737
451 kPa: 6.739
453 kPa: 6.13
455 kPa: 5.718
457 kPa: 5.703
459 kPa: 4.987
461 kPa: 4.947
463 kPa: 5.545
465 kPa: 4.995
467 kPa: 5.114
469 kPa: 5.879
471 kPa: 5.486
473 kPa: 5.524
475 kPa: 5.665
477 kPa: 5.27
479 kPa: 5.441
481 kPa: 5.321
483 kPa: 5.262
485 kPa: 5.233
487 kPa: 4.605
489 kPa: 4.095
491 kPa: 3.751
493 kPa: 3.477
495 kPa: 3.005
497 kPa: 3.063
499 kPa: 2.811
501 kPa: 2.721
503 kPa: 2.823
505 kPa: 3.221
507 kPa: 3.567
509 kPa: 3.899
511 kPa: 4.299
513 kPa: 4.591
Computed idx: 2.9 kPa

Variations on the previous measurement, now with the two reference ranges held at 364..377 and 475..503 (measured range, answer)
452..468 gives -3.0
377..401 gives -1.7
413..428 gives -2.4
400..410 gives -0.9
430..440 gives -4.6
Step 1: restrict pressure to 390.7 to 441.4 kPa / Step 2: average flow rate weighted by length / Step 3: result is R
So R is 6.13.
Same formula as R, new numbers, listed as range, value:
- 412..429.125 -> 5.95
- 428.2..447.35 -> 6.99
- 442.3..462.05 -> 6.11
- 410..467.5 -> 6.19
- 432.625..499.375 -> 5.51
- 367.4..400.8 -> 5.84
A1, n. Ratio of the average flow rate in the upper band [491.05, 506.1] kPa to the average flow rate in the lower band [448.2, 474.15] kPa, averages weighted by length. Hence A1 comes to 0.54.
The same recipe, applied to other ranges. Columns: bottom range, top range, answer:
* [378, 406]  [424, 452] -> 1.17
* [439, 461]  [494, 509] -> 0.49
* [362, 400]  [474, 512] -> 0.70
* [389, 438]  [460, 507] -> 0.74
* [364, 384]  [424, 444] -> 1.18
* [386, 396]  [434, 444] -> 1.22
